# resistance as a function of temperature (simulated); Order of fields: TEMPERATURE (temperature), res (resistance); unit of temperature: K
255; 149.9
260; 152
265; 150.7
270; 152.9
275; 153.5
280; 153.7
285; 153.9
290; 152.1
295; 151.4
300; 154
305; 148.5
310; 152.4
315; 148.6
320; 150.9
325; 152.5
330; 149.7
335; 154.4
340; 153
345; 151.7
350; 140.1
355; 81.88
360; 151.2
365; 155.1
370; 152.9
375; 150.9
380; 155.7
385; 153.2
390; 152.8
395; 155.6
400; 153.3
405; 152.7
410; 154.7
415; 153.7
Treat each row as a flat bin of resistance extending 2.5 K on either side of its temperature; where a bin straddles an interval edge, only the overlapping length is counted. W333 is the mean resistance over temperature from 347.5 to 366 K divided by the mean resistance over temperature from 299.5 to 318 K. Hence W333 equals 0.86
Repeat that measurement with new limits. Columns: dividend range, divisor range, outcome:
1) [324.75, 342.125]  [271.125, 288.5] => 0.99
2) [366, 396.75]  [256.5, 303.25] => 1.01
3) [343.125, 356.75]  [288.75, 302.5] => 0.82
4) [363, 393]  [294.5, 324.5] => 1.02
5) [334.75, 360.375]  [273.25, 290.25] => 0.89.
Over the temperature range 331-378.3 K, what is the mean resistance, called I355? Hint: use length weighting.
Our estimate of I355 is 144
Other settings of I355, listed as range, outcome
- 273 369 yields 148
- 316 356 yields 144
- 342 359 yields 128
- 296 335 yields 151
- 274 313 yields 152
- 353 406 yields 147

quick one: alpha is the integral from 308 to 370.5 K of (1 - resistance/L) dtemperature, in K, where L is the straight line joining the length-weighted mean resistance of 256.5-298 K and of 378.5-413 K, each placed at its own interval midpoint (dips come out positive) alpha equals 3.2 K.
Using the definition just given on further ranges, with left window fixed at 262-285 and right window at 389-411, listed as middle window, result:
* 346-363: 2.9 K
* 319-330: 0.1 K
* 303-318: 0.3 K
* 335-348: 0.1 K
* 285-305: 0.1 K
